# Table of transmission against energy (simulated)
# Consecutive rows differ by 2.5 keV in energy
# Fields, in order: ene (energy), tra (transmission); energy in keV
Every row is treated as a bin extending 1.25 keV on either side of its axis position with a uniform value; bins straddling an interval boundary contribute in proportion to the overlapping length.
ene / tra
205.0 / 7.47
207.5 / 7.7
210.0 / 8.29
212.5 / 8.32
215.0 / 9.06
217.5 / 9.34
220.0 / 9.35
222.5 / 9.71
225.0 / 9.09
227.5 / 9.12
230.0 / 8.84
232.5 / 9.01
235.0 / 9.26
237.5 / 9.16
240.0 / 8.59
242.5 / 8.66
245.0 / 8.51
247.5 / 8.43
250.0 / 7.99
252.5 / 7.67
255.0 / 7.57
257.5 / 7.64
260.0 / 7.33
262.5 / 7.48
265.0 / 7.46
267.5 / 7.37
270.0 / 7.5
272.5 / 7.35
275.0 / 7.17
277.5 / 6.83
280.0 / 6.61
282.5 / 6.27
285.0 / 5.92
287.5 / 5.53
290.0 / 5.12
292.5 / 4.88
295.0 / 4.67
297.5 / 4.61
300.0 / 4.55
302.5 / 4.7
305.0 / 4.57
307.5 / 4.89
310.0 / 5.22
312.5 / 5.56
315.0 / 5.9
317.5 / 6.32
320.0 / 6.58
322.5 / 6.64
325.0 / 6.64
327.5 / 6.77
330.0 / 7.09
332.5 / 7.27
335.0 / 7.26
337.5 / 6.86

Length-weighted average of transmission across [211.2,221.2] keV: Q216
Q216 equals 9.01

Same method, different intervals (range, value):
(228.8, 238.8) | 9.07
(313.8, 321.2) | 6.27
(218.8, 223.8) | 9.53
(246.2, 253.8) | 8.03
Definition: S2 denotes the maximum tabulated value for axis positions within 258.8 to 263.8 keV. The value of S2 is 7.48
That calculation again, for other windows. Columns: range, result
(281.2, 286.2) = 6.27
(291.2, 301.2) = 4.88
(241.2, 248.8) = 8.66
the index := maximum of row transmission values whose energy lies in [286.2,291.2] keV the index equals 5.53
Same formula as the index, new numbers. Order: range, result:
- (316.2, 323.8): 6.64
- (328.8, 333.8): 7.27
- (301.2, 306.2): 4.7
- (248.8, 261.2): 7.99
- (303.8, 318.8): 6.32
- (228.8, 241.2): 9.26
